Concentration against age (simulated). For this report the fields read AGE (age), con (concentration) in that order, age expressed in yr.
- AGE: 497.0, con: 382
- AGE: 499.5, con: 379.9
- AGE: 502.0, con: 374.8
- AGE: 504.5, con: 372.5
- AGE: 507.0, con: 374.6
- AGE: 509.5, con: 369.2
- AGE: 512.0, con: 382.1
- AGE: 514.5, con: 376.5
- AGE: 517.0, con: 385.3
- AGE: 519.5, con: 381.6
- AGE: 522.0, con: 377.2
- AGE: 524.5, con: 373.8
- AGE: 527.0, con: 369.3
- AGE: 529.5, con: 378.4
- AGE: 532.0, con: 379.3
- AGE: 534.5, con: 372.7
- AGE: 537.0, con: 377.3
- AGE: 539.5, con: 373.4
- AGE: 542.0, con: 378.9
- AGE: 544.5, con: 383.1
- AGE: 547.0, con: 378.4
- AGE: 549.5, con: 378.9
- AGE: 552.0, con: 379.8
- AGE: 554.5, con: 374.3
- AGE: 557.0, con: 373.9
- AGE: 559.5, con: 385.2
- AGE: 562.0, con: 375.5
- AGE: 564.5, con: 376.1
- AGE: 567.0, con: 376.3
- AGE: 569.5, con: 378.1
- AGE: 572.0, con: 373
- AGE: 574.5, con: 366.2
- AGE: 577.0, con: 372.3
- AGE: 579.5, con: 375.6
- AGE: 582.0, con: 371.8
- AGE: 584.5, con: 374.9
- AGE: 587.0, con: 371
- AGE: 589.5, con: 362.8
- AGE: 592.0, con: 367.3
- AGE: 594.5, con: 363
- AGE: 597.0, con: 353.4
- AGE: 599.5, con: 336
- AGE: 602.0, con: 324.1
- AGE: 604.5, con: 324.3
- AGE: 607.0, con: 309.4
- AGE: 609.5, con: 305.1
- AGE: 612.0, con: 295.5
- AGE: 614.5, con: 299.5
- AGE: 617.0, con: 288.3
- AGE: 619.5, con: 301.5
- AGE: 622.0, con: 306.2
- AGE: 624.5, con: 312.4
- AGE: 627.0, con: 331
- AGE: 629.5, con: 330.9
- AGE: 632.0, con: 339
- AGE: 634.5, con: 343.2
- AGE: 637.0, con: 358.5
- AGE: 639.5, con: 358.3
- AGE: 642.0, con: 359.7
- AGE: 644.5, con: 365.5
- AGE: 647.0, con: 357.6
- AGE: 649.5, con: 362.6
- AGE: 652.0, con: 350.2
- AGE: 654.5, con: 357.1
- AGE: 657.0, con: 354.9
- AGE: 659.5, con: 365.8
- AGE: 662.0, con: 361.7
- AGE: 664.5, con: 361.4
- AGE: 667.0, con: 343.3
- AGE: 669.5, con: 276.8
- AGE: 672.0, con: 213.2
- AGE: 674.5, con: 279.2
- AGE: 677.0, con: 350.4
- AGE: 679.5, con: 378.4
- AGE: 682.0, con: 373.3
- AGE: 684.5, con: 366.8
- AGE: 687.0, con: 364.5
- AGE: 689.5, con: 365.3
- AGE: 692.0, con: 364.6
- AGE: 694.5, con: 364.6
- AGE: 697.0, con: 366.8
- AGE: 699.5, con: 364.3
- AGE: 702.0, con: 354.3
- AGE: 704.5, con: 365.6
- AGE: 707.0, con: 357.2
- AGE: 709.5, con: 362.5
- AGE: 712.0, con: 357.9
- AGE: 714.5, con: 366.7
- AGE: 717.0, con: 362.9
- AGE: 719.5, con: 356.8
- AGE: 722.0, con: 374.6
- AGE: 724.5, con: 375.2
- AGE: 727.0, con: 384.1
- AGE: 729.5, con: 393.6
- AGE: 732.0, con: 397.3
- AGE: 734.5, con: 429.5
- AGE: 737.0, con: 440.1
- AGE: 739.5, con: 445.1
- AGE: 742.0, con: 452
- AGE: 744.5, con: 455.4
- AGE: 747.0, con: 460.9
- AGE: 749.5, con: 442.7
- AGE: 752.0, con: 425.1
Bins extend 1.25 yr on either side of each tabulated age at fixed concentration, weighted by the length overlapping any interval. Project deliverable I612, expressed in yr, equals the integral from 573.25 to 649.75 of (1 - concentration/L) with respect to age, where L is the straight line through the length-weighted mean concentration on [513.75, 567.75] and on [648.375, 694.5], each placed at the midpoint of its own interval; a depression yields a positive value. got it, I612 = 3.9 yr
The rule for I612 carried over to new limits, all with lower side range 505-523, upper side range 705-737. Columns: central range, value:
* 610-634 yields 4.2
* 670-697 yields 2.7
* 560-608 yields 2.1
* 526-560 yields 0.1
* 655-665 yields 0.5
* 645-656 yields 0.6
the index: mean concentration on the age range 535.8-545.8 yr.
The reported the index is 378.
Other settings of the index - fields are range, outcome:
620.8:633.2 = 324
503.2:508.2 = 374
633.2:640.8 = 353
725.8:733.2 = 392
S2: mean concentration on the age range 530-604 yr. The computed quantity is 370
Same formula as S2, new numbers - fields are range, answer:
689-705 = 363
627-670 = 351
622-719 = 349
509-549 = 377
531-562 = 378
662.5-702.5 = 343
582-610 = 347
